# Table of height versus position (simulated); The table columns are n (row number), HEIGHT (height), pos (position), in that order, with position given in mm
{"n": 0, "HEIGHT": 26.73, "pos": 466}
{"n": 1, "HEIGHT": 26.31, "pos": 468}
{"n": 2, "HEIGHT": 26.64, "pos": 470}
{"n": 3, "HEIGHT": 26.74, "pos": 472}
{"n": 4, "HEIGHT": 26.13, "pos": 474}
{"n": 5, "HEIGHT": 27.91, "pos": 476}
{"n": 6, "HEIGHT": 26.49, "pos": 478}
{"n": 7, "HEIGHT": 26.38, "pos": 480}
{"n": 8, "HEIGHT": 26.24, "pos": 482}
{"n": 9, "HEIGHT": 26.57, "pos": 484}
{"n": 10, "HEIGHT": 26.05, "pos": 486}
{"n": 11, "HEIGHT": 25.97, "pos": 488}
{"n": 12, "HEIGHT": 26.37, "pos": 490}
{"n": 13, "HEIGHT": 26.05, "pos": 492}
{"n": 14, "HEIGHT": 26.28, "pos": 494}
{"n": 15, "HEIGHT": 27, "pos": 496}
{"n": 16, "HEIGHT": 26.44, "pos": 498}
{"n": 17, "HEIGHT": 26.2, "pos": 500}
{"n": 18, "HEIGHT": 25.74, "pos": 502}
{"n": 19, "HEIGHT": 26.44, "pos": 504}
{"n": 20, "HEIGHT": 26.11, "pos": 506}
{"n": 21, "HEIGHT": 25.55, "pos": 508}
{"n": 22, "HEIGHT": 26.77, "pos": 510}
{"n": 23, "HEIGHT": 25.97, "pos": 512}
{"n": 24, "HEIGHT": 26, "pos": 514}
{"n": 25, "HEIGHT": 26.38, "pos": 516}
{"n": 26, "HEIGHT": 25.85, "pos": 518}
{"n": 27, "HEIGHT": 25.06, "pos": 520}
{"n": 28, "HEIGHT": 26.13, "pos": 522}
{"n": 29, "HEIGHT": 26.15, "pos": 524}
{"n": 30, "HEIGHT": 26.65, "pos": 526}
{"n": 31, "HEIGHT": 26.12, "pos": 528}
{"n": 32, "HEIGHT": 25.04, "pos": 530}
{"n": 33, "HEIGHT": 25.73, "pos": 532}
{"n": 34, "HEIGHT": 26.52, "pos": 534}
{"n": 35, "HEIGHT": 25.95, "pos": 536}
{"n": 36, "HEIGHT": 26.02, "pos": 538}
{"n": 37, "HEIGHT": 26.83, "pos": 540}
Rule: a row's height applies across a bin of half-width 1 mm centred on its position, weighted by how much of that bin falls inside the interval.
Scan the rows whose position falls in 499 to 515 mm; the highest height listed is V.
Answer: 26.77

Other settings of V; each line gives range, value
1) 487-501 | 27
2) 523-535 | 26.65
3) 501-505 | 26.44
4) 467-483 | 27.91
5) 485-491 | 26.37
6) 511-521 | 26.38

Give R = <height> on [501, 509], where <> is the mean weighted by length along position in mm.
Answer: 26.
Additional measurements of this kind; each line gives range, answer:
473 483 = 26.6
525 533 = 25.9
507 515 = 26.1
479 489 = 26.2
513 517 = 26.2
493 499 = 26.6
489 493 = 26.2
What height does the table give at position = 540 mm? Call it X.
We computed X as 26.83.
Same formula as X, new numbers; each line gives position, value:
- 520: 25.06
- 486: 26.05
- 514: 26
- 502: 25.74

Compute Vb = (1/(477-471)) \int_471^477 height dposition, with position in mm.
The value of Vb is 26.9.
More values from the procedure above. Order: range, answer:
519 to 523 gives 25.6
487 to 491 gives 26.2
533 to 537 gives 26.2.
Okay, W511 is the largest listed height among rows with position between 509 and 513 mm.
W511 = 26.77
